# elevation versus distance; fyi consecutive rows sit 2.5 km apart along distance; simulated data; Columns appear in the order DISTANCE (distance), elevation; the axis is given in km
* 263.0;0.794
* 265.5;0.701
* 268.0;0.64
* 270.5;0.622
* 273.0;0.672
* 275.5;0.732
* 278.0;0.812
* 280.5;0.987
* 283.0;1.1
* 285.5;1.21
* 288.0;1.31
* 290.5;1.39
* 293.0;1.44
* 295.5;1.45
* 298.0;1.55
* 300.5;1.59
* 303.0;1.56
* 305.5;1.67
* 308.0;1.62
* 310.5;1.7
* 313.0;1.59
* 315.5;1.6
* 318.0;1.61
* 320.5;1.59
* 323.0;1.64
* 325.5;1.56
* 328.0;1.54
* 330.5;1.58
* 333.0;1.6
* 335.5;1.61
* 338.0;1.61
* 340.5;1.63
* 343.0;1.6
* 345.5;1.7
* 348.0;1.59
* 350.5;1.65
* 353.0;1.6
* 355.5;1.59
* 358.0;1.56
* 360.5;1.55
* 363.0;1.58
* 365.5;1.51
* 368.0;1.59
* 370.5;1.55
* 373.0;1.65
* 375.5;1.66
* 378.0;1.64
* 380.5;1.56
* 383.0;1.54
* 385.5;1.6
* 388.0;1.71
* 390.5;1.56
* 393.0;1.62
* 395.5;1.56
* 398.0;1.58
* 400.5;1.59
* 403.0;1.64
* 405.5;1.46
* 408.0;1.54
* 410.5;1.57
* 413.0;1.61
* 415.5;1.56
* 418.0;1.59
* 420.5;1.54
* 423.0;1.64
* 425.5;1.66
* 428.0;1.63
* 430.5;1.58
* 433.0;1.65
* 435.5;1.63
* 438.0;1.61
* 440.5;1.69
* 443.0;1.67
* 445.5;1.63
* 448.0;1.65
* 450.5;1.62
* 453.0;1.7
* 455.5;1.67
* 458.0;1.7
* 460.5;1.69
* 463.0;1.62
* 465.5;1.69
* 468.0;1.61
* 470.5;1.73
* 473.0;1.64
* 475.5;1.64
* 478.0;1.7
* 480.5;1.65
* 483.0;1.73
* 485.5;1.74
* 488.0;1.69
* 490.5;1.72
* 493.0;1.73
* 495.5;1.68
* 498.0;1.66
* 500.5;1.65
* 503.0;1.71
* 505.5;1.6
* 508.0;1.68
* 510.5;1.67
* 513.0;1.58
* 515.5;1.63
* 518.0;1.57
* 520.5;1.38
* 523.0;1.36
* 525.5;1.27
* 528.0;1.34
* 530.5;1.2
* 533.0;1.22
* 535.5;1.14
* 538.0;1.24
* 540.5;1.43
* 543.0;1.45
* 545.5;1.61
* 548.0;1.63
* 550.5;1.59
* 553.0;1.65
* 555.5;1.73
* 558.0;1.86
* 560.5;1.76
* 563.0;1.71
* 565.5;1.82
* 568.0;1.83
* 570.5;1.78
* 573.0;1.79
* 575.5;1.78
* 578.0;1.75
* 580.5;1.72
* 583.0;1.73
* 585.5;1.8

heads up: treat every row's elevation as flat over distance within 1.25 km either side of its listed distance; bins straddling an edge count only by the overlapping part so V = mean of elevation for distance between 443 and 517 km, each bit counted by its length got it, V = 1.67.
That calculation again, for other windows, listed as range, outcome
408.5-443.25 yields 1.61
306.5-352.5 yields 1.61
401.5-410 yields 1.55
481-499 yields 1.71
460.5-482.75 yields 1.66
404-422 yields 1.56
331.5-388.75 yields 1.6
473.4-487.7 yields 1.69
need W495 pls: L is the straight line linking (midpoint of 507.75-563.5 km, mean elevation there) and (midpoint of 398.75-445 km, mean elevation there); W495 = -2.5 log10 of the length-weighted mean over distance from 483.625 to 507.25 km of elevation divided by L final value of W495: -0.10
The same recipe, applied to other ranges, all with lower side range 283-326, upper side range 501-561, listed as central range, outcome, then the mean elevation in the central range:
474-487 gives -0.12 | 1.69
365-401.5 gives -0.05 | 1.6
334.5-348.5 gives -0.07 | 1.63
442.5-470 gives -0.10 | 1.66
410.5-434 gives -0.06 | 1.6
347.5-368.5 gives -0.04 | 1.58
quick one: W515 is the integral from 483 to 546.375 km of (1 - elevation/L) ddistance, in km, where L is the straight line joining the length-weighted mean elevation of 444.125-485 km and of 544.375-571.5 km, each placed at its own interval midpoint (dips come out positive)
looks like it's 6.56 km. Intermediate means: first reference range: 1.67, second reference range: 1.72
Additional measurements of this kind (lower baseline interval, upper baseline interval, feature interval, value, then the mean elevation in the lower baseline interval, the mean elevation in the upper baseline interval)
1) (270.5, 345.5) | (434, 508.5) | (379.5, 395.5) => -0.54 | 1.42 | 1.67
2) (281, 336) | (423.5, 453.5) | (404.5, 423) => 0.66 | 1.51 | 1.64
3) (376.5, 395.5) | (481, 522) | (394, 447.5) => 0.47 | 1.6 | 1.65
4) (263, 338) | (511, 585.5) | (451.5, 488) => -4.43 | 1.33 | 1.58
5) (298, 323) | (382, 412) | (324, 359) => -0.01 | 1.61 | 1.58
